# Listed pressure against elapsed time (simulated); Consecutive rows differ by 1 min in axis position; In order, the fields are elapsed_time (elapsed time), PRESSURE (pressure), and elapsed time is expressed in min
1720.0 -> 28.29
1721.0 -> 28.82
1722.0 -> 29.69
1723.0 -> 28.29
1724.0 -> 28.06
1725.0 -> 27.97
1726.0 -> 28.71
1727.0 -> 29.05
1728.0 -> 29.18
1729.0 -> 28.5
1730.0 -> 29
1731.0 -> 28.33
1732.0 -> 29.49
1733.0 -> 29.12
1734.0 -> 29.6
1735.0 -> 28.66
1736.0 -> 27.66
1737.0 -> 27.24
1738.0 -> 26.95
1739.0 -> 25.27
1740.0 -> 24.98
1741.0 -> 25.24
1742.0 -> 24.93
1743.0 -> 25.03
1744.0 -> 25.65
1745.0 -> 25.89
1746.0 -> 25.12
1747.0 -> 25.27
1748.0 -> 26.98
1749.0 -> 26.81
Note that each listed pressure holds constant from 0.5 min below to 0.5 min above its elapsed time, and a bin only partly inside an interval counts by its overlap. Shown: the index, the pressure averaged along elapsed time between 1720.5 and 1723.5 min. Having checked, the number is 28.9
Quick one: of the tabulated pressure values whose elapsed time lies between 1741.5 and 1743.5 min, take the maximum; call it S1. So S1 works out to 25.03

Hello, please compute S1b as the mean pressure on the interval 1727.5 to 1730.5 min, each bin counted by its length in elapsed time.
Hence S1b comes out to 28.9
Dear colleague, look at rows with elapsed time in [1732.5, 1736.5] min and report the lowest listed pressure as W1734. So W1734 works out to 27.66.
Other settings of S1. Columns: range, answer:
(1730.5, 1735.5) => 29.6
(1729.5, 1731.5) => 29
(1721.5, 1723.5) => 29.69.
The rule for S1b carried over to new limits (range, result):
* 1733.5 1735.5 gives 29.1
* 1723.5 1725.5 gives 28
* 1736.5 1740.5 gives 26.1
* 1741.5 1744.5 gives 25.2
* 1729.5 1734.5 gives 29.1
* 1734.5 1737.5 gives 27.9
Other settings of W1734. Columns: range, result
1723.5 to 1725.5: 27.97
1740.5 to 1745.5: 24.93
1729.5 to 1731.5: 28.33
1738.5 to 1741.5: 24.98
